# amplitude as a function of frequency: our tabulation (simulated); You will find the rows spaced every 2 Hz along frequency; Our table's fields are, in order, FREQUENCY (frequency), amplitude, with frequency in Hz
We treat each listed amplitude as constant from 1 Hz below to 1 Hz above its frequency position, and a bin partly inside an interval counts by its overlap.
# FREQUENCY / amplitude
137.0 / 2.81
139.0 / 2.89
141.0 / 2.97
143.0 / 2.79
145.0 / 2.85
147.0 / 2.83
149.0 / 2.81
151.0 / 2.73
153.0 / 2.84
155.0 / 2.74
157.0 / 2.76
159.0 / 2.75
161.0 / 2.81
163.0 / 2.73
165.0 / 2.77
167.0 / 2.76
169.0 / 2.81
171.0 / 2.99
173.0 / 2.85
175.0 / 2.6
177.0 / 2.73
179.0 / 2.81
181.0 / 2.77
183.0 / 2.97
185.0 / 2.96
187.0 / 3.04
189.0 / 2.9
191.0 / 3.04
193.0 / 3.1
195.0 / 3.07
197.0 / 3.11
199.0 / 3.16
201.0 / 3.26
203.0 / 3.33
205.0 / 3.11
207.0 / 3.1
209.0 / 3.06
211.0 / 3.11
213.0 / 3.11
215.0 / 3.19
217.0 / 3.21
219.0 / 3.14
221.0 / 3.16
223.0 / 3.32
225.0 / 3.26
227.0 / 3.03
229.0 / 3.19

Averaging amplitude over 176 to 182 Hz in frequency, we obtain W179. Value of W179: 2.77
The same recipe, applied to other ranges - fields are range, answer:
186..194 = 3.02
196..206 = 3.19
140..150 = 2.85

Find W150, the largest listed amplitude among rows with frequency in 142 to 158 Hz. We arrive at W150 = 2.85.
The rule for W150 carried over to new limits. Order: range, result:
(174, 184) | 2.97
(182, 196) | 3.1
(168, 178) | 2.99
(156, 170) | 2.81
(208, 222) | 3.21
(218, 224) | 3.32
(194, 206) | 3.33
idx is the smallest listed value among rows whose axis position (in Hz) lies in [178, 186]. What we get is 2.77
